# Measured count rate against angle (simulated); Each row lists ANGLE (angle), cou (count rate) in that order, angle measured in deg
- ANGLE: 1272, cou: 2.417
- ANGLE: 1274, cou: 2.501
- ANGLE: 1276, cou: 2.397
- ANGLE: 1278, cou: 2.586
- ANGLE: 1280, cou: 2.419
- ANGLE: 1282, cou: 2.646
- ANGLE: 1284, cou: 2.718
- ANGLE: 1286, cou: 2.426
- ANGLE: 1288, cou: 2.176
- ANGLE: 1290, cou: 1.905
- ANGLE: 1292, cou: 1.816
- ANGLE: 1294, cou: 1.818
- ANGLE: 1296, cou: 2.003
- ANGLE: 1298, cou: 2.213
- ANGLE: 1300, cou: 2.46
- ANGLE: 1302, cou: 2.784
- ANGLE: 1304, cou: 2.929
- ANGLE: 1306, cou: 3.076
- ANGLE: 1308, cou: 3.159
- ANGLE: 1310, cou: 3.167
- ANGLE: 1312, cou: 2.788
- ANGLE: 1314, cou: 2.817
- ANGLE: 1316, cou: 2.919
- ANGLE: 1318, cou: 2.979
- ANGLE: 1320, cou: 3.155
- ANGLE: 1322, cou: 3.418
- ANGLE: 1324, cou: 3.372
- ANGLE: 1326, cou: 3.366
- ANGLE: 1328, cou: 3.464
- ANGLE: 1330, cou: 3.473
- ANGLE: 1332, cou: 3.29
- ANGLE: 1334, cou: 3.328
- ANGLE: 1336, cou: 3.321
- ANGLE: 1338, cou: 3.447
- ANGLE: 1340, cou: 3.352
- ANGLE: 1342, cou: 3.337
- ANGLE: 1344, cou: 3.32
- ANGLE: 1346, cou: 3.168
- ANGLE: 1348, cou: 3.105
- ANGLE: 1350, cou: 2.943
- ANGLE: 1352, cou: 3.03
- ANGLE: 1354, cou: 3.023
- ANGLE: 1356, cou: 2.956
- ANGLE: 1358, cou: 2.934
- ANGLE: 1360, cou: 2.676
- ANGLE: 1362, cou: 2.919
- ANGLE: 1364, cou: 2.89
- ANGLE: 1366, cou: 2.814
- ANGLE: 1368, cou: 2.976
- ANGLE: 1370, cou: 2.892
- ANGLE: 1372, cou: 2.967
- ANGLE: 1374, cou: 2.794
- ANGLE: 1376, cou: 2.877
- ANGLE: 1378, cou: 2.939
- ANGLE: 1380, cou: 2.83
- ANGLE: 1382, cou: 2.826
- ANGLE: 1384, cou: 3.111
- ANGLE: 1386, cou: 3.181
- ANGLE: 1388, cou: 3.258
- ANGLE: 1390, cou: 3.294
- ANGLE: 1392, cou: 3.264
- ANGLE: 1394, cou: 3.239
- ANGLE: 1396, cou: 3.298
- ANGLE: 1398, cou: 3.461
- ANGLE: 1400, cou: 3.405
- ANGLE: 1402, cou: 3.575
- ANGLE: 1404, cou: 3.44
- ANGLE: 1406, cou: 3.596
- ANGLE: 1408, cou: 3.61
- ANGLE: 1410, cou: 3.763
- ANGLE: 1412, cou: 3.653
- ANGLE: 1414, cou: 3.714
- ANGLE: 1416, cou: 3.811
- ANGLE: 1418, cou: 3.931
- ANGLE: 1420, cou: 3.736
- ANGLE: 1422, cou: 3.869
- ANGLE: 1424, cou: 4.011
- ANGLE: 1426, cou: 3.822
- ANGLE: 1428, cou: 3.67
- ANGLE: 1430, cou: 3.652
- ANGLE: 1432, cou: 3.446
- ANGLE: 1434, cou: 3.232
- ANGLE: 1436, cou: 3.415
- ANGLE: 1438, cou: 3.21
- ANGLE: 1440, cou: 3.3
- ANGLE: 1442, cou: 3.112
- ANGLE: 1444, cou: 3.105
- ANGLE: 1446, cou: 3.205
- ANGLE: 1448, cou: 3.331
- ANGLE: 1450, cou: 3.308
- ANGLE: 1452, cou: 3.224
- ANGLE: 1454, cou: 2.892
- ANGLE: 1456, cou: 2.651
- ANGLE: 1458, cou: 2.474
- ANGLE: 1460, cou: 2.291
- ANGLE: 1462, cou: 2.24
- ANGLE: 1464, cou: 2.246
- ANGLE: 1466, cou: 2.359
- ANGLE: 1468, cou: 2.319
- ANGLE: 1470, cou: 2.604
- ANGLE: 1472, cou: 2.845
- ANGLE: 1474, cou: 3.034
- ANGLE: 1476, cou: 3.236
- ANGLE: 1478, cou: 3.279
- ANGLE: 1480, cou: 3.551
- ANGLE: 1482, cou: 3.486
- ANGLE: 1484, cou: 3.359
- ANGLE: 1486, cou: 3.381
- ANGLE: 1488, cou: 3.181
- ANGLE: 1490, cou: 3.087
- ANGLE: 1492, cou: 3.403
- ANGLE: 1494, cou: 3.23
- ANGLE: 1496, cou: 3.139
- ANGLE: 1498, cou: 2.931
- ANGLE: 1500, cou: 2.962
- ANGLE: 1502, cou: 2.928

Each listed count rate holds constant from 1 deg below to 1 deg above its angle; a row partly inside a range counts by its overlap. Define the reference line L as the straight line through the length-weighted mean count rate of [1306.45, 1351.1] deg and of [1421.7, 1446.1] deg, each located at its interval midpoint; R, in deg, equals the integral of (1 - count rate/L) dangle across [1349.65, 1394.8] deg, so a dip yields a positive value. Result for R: 4.5 deg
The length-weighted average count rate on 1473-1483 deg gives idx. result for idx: 3.32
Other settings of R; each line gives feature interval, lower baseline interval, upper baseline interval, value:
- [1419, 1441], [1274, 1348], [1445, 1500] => -4.7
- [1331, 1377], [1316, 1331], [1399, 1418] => 4.7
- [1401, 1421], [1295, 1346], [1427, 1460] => -3.4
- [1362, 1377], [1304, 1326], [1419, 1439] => 2.0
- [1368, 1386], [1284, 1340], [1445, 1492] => -0.2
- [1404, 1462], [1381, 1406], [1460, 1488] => -5.0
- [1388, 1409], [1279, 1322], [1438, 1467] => -4.9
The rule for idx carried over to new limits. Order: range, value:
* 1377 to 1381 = 2.88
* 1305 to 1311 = 3.13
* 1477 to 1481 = 3.42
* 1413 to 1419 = 3.82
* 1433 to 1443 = 3.25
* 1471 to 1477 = 3.04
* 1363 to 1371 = 2.89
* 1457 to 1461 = 2.38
